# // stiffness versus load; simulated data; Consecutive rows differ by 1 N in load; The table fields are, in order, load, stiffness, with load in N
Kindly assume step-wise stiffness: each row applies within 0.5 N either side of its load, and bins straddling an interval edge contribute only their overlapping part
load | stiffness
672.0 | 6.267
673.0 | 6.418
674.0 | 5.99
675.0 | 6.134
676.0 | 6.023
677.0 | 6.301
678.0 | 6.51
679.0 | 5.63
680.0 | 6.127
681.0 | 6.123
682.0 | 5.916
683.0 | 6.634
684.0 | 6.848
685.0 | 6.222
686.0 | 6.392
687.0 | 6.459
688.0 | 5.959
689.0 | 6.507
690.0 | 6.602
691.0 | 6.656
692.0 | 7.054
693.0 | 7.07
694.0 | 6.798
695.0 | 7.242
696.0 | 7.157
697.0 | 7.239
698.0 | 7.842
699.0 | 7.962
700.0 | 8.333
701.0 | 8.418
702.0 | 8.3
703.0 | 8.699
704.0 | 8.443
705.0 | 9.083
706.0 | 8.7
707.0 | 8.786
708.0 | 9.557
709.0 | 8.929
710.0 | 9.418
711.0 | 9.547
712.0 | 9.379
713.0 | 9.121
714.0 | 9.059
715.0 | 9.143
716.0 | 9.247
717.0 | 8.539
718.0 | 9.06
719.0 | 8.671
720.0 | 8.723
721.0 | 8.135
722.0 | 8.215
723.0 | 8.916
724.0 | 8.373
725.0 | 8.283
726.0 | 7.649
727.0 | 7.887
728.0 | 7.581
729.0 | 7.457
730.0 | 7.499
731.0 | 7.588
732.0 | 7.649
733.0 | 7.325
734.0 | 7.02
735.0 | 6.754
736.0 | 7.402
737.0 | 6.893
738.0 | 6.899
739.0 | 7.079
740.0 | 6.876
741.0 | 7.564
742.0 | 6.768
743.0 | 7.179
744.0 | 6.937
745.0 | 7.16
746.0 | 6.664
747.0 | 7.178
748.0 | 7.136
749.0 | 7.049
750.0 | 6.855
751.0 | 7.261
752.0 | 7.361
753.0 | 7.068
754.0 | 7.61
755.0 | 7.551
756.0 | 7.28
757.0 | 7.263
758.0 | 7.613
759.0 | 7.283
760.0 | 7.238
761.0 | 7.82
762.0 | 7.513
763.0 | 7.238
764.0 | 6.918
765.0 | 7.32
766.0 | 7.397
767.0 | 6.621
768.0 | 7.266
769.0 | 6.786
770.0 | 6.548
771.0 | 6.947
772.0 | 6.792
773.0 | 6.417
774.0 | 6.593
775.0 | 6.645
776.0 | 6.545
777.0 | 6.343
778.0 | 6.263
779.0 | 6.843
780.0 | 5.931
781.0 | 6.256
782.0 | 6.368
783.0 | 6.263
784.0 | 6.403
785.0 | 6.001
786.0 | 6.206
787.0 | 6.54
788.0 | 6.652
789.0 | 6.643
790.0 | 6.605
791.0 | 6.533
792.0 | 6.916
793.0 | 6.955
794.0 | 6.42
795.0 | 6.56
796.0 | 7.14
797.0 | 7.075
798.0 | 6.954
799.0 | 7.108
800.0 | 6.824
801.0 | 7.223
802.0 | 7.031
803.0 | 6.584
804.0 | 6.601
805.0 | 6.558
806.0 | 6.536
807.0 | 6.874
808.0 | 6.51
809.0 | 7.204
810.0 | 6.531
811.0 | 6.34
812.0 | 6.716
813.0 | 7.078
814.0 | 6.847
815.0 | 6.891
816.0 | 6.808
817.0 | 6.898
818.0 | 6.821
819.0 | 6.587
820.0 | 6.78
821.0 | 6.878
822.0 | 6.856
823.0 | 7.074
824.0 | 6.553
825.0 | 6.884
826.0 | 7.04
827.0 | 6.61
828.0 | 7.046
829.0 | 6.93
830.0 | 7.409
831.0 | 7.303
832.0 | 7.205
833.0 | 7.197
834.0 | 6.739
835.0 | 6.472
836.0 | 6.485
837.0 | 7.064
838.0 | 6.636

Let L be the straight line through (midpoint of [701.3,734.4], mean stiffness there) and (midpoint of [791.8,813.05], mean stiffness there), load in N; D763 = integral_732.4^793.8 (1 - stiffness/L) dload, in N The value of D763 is 5.46 N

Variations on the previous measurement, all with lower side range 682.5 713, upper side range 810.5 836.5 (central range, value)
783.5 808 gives 1.2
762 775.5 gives 0.6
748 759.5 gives 0.1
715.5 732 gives -1.4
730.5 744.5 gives 0.6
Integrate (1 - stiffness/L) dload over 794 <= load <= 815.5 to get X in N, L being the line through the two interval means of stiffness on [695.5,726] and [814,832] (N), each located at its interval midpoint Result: 1.1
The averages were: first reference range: 8.63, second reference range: 6.91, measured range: 6.81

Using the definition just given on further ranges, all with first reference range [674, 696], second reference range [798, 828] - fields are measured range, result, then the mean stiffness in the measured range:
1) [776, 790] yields 0.7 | 6.38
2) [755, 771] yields -1.3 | 7.21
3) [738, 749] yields -0.7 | 7.05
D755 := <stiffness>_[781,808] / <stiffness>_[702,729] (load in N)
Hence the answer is 0.8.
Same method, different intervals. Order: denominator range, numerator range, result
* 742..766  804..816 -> 0.93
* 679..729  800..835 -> 0.87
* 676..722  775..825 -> 0.86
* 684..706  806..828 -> 0.92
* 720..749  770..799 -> 0.88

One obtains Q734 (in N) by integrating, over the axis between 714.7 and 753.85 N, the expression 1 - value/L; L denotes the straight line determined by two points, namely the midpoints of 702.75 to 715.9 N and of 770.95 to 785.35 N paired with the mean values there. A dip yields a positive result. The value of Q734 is 2.5 N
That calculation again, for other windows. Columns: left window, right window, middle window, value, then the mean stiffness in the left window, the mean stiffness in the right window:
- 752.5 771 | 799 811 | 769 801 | 1.72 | 7.23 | 6.77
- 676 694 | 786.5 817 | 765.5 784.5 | 0.29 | 6.41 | 6.78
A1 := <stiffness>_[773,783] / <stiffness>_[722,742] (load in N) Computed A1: 0.9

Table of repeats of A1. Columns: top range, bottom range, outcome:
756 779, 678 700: 1.04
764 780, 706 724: 0.75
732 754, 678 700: 1.06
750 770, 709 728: 0.83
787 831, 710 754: 0.88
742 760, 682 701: 1.03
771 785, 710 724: 0.72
